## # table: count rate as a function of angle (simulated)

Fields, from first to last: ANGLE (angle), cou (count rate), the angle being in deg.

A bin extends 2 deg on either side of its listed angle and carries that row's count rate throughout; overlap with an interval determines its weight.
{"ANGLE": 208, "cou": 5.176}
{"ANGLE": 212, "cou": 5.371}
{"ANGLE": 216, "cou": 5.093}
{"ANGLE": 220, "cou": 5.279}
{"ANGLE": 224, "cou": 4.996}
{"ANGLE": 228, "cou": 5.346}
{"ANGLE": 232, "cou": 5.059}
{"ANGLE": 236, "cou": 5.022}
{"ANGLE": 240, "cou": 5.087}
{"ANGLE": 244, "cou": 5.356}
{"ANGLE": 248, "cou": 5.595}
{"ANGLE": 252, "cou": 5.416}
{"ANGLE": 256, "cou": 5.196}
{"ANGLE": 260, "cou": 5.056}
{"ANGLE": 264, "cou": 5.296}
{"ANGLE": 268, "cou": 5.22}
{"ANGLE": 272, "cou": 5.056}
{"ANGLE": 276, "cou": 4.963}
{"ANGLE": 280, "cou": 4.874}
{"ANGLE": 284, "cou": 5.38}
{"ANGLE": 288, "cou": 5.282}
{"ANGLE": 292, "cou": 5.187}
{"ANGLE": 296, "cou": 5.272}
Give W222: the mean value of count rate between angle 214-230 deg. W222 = 5.18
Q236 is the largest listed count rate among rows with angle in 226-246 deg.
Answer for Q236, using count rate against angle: 5.356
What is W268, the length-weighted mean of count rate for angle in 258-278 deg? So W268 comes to 5.12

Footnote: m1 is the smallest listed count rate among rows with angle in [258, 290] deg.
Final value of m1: 4.874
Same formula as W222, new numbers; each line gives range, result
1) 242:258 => 5.39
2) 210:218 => 5.23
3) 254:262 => 5.13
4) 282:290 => 5.33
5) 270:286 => 5.07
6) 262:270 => 5.26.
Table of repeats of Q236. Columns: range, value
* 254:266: 5.296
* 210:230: 5.371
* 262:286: 5.38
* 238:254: 5.595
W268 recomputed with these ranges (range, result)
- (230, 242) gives 5.06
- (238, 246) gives 5.22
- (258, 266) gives 5.18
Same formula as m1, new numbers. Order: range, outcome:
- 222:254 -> 4.996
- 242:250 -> 5.356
